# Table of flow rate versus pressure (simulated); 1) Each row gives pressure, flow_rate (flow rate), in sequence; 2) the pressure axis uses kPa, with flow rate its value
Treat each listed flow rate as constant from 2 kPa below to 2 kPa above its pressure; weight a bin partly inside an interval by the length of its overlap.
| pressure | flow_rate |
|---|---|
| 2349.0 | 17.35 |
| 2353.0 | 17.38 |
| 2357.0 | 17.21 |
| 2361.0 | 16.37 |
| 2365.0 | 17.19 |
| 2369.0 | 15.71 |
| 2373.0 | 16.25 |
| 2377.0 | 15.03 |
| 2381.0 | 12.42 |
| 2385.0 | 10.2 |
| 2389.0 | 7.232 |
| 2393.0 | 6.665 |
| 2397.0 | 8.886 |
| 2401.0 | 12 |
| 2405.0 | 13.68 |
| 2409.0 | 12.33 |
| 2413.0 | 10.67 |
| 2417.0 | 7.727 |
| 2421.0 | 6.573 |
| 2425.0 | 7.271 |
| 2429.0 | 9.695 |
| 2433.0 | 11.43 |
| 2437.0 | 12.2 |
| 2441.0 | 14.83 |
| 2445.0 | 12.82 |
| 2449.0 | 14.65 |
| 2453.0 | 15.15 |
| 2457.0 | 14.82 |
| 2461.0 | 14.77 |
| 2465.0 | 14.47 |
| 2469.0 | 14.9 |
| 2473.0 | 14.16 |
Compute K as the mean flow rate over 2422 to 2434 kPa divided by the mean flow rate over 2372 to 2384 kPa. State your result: 0.64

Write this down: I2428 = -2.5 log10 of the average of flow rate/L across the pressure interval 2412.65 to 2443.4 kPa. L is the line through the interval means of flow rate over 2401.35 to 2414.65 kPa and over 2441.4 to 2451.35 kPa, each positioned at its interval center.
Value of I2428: 0.296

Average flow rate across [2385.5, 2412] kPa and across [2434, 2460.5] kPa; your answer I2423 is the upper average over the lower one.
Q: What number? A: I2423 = 1.38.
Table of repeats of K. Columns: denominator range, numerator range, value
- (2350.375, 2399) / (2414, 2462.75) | 0.88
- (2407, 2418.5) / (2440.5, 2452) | 1.36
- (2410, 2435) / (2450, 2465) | 1.64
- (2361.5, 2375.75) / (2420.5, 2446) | 0.67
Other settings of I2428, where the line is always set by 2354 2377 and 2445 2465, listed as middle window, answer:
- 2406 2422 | 0.50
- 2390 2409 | 0.45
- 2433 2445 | 0.15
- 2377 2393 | 0.50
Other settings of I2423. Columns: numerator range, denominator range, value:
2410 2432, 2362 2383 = 0.57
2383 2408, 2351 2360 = 0.57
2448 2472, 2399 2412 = 1.18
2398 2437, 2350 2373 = 0.61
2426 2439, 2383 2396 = 1.34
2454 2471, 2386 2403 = 1.68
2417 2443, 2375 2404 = 0.97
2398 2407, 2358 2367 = 0.74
